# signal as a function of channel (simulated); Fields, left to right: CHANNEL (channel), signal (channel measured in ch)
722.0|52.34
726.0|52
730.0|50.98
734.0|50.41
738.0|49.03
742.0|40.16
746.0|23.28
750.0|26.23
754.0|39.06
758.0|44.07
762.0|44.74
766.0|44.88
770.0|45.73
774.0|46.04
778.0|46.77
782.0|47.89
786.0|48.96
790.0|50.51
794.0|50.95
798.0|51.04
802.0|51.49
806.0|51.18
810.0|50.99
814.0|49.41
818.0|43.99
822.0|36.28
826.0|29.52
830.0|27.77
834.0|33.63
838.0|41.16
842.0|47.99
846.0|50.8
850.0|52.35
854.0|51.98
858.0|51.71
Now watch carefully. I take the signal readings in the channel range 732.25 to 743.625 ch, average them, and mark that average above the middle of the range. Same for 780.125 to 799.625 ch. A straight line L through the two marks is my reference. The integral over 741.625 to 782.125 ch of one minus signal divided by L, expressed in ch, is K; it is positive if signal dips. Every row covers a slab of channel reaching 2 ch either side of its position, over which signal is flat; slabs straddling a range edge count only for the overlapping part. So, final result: 6.5 ch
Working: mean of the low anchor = 46.7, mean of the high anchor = 49.9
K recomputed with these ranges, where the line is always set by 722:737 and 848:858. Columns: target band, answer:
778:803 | 0.9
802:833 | 6.0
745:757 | 4.7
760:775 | 1.8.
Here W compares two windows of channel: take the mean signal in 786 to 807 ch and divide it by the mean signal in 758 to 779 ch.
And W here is 1.12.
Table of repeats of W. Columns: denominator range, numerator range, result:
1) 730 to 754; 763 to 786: 1.19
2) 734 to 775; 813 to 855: 1.03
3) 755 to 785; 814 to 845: 0.84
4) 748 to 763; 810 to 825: 1.14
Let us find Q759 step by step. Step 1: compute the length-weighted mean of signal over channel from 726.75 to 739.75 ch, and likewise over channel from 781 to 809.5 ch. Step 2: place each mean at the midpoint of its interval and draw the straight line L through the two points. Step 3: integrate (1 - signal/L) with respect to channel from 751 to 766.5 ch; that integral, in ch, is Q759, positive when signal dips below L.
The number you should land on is 2.6 ch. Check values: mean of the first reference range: 50.3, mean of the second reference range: 50.4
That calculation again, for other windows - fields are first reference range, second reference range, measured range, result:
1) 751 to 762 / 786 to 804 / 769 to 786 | -0.27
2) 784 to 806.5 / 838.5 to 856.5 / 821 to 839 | 6.13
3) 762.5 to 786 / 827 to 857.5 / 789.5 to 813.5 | -3.01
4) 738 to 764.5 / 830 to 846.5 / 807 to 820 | -2.78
